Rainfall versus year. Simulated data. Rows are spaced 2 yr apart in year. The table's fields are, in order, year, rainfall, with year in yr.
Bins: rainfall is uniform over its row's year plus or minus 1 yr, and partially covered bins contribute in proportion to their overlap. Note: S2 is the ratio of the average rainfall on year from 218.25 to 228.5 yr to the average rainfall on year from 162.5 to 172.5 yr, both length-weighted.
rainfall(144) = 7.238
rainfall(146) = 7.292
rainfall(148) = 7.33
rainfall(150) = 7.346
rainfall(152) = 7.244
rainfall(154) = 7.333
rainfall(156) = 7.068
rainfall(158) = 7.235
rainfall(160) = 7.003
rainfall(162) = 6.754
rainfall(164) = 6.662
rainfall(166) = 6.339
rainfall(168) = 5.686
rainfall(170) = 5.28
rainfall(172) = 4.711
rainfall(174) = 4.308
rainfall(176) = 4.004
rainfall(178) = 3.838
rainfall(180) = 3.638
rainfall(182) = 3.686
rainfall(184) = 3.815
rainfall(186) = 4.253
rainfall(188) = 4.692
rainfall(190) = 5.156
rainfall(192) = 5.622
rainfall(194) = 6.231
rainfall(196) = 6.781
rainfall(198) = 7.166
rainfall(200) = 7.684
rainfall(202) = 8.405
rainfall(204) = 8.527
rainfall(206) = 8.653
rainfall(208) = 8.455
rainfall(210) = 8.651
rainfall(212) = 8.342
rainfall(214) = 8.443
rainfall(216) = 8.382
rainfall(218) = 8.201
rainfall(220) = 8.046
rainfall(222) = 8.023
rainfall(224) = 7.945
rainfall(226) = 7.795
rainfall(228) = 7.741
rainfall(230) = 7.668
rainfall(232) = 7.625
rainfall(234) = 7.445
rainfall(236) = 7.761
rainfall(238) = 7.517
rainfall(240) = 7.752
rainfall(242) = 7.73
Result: 1.4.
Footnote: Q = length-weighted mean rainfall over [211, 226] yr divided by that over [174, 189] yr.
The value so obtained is 2.04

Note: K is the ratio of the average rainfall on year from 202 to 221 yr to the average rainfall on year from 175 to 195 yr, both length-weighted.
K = 1.87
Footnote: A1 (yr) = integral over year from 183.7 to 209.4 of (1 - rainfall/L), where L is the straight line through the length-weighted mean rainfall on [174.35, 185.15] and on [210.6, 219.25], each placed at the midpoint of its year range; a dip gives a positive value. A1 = -2.6 yr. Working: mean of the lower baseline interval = 3.83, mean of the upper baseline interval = 8.35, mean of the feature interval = 6.68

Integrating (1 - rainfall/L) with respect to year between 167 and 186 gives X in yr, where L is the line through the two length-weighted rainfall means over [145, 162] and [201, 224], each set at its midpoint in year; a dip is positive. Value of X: 8.2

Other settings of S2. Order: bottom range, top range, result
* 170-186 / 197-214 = 2.01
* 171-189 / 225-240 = 1.87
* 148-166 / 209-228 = 1.16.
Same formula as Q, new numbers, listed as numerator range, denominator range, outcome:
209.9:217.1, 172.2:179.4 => 2.05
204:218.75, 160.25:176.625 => 1.52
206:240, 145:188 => 1.40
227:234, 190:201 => 1.17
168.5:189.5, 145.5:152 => 0.59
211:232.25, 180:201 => 1.48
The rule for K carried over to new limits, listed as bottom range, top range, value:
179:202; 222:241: 1.41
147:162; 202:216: 1.18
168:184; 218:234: 1.83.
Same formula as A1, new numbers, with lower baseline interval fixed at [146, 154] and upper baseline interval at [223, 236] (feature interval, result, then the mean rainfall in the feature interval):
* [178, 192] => 5.99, 4.28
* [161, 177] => 4.18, 5.47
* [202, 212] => -1.23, 8.53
